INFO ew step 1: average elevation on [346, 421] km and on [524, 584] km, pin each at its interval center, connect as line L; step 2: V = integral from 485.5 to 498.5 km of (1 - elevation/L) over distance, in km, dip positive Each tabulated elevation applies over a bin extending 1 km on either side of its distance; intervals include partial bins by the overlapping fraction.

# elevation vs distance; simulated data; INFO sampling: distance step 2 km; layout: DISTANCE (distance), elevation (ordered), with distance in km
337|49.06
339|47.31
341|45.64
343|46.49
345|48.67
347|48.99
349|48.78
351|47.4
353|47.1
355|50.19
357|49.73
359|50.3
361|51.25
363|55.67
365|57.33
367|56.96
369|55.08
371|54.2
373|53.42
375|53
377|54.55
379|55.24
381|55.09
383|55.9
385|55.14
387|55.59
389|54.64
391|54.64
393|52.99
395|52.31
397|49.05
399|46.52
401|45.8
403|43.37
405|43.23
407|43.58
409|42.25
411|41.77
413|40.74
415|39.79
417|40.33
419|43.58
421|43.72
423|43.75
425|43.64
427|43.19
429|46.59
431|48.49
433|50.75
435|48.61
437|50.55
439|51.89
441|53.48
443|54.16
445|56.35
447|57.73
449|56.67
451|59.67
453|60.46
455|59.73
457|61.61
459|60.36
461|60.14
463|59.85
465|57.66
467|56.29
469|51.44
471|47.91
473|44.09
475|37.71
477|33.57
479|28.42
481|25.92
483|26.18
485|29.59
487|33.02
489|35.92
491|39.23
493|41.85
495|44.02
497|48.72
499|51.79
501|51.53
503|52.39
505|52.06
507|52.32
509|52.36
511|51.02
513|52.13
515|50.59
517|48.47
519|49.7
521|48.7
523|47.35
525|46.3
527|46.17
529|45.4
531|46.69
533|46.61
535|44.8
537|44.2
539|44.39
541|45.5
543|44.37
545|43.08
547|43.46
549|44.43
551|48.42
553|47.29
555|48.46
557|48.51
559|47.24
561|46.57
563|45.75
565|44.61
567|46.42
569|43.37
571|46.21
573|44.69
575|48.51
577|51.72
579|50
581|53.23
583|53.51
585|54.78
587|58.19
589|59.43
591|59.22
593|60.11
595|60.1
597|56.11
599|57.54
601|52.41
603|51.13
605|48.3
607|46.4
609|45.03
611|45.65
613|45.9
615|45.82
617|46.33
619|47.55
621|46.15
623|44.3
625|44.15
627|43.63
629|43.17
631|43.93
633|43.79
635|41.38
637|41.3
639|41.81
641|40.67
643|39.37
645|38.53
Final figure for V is 2.0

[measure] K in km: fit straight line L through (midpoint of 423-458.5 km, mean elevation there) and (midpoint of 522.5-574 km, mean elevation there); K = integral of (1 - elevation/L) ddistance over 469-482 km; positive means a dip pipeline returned 3.40 km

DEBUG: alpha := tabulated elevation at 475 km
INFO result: 37.71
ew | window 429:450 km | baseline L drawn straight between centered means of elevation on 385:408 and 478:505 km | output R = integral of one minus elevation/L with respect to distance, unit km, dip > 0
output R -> -3.5 km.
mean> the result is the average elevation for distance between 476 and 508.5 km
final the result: 40.6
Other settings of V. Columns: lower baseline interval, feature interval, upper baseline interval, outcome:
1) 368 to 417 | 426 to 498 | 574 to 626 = 3.4 km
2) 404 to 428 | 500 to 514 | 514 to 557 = -2.0 km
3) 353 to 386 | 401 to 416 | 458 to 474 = 3.3 km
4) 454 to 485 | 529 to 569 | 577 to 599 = 5.6 km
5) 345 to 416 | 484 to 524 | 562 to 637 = 2.4 km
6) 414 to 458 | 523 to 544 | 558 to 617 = 2.1 km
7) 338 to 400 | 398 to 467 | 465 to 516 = -3.8 km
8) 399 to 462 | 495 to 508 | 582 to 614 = 0.1 km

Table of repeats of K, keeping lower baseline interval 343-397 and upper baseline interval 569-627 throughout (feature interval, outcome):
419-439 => 2.1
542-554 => 1.4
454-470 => -2.0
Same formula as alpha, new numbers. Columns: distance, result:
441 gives 53.48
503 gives 52.39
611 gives 45.65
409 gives 42.25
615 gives 45.82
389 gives 54.64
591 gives 59.22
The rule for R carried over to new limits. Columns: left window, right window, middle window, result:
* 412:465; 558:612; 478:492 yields 5.49 km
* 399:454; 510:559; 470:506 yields 5.41 km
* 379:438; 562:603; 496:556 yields 3.26 km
